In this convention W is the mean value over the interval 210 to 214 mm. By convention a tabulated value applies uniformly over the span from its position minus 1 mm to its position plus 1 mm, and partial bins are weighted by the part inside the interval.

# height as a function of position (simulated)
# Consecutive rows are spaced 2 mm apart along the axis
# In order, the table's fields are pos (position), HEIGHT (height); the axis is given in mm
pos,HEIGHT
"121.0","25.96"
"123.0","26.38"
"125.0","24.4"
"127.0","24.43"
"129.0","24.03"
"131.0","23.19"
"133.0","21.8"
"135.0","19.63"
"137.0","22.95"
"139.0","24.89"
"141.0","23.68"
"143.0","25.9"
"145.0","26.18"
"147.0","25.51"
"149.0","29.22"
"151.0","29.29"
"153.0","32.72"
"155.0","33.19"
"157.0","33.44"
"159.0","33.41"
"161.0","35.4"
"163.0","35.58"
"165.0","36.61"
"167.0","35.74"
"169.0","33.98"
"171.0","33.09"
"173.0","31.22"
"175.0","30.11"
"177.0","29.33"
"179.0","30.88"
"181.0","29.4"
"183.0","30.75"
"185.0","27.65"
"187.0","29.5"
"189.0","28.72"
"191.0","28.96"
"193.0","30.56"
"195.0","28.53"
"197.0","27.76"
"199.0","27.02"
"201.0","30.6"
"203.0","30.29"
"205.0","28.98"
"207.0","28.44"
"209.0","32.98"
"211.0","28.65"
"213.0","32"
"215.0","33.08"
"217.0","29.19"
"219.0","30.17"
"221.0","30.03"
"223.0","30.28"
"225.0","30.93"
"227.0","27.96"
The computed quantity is 30.3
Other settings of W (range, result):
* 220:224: 30.2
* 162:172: 35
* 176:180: 30.1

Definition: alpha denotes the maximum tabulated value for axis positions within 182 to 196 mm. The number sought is 30.75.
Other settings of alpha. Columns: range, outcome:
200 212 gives 32.98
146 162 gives 35.4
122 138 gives 26.38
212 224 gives 33.08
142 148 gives 26.18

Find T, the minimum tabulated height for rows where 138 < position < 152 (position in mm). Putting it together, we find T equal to 23.68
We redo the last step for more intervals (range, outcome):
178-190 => 27.65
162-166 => 35.58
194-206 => 27.02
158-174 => 31.22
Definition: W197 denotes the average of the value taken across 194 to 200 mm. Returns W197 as 27.8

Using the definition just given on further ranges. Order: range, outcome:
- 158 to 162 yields 34.4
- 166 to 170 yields 34.9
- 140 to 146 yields 25.3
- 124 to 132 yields 24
